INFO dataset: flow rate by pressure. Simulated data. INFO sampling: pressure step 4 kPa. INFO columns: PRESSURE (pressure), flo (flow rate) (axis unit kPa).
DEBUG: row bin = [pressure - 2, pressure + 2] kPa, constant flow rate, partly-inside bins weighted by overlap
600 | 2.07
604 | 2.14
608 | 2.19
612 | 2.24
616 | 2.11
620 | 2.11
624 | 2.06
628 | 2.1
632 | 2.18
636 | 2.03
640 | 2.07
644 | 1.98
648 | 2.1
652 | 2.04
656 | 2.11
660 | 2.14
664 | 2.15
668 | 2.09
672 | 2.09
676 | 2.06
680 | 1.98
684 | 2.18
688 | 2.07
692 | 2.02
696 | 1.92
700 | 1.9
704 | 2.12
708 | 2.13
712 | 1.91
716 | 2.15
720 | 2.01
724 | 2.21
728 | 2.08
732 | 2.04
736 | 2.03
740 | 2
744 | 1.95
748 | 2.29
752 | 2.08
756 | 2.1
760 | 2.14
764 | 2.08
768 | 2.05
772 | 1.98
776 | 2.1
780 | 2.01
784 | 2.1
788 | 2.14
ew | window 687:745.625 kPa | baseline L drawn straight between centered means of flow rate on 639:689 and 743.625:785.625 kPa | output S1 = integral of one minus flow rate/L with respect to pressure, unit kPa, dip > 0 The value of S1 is 1.3 kPa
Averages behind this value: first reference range 2.08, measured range 2.04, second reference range 2.08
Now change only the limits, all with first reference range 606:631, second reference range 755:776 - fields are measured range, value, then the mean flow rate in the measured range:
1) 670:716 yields 1.4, 2.04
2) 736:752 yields 0.1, 2.07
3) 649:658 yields 0.2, 2.08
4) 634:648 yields 0.6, 2.04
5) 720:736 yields 0.0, 2.09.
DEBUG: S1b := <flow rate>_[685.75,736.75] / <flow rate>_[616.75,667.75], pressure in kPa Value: 0.98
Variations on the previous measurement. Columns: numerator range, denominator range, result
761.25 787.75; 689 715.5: 1.03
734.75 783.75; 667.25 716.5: 1.01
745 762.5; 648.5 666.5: 1.01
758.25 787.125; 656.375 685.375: 0.99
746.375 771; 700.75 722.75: 1.03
